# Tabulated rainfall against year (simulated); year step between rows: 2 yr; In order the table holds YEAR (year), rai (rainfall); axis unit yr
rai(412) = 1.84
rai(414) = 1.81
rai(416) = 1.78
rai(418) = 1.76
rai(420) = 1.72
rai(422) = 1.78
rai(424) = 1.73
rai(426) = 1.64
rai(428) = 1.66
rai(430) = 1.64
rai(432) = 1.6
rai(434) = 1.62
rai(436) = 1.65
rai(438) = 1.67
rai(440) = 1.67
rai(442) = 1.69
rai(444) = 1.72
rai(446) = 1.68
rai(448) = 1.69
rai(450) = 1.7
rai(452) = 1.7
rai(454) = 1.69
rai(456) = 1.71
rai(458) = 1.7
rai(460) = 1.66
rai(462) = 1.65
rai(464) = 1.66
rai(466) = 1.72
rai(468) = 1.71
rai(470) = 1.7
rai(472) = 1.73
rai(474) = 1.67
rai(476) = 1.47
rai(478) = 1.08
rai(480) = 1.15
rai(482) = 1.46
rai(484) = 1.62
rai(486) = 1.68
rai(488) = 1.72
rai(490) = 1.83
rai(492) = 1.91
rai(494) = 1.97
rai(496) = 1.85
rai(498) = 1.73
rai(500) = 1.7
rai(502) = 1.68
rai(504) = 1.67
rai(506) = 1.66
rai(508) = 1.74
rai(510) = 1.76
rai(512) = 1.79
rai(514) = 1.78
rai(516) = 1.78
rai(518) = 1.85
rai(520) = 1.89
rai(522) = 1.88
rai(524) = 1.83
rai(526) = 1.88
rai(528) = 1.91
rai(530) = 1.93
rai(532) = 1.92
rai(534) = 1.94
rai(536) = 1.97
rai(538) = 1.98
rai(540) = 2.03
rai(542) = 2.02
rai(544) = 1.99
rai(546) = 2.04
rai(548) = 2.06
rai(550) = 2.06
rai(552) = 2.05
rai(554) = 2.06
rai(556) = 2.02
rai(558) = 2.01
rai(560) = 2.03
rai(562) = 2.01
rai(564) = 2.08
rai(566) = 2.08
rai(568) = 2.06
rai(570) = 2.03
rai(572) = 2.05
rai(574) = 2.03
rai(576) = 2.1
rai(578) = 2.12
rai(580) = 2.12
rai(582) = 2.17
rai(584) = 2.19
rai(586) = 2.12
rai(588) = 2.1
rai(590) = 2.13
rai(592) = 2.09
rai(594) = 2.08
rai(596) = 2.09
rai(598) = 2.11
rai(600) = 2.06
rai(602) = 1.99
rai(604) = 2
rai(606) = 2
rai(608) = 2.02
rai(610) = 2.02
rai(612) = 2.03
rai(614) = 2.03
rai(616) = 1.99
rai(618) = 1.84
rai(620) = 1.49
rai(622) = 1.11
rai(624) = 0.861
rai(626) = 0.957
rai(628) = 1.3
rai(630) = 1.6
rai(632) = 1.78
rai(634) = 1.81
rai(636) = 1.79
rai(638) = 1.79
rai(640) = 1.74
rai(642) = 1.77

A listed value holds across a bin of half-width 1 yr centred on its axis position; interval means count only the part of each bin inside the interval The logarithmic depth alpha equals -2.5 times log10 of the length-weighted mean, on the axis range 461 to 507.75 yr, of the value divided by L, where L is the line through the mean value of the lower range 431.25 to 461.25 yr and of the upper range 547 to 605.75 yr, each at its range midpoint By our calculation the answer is 0.09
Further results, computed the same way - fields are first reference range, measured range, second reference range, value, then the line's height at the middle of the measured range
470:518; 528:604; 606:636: -0.23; 1.66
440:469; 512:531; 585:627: -0.05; 1.77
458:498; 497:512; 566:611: 0.02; 1.75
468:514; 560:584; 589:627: -0.17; 1.78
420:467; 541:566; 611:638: -0.24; 1.63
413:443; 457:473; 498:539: 0.04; 1.75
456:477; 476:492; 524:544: 0.14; 1.74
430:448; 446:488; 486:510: 0.06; 1.71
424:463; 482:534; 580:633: -0.03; 1.75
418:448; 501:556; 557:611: 0.02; 1.93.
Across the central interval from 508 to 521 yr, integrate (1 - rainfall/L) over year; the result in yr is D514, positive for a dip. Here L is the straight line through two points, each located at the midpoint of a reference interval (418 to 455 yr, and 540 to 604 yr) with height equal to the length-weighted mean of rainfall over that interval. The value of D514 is 0.7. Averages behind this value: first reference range 1.68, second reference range 2.07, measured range 1.8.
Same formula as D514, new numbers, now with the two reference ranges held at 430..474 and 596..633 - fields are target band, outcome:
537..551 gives -2.53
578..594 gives -3.66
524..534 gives -1.14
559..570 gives -2.08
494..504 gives -0.34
